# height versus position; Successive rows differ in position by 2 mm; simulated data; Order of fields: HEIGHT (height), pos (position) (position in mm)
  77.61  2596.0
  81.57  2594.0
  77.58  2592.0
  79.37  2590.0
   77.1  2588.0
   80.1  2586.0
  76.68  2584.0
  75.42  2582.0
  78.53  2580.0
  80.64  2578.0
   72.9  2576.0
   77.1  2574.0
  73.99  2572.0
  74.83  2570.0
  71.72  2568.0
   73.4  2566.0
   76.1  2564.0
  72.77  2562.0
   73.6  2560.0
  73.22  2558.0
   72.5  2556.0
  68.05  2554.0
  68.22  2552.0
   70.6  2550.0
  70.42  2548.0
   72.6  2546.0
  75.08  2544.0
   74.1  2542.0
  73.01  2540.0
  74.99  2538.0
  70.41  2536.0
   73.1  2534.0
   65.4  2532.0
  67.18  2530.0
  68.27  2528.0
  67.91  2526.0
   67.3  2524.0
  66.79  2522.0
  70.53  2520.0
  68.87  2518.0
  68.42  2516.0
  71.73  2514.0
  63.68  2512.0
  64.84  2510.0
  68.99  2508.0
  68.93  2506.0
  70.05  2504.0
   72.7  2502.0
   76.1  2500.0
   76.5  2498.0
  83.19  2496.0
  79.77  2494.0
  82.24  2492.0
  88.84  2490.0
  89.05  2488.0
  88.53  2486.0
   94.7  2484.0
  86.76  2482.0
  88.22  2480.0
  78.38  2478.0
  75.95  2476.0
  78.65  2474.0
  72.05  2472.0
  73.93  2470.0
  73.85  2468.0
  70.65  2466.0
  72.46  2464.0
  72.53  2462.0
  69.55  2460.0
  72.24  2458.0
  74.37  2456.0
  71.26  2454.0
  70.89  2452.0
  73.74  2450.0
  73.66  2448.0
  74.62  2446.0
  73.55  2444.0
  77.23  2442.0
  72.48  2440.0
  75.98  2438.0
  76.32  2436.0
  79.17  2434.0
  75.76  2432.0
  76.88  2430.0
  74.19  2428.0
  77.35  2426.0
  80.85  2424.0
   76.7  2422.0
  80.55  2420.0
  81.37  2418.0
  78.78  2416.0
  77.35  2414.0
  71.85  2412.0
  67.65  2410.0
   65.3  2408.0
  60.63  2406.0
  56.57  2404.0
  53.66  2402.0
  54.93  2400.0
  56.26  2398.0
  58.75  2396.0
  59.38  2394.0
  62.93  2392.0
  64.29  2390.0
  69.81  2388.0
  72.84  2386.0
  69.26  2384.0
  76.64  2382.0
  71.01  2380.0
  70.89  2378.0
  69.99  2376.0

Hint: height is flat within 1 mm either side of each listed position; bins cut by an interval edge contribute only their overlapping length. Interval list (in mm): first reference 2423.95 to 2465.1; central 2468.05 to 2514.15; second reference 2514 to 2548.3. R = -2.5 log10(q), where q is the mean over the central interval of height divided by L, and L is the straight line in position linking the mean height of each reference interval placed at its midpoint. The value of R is -0.08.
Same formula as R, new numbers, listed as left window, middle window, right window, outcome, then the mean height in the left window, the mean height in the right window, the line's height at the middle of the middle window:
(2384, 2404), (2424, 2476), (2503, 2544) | -0.147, 61.6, 69.4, 64.9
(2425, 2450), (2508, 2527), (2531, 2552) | 0.074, 75.5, 71.8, 72.7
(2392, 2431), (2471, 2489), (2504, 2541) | -0.210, 68.7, 68.9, 68.9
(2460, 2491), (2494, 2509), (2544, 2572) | 0.049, 80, 72.3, 77.6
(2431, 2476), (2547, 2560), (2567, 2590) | 0.077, 73.9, 76.4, 75.9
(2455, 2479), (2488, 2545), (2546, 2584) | 0.019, 73.7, 73.6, 73.7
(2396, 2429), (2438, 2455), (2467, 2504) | 0.015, 69.3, 80.8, 74.6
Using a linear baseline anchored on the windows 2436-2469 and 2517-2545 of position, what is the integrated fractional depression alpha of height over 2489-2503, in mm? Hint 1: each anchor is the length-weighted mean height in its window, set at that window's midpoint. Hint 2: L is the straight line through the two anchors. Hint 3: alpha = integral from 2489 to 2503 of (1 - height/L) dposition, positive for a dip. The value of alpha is -1.6 mm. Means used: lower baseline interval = 73.2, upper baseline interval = 70.2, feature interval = 79.9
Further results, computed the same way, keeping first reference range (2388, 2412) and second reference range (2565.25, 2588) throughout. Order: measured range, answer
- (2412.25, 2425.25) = -3.38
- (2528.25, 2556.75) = 0.81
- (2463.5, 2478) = -1.58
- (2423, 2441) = -3.65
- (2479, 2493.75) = -4.23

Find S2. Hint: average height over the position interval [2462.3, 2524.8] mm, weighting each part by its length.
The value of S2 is 75.9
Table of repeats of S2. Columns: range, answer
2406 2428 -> 75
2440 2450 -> 74.4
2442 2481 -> 74.3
